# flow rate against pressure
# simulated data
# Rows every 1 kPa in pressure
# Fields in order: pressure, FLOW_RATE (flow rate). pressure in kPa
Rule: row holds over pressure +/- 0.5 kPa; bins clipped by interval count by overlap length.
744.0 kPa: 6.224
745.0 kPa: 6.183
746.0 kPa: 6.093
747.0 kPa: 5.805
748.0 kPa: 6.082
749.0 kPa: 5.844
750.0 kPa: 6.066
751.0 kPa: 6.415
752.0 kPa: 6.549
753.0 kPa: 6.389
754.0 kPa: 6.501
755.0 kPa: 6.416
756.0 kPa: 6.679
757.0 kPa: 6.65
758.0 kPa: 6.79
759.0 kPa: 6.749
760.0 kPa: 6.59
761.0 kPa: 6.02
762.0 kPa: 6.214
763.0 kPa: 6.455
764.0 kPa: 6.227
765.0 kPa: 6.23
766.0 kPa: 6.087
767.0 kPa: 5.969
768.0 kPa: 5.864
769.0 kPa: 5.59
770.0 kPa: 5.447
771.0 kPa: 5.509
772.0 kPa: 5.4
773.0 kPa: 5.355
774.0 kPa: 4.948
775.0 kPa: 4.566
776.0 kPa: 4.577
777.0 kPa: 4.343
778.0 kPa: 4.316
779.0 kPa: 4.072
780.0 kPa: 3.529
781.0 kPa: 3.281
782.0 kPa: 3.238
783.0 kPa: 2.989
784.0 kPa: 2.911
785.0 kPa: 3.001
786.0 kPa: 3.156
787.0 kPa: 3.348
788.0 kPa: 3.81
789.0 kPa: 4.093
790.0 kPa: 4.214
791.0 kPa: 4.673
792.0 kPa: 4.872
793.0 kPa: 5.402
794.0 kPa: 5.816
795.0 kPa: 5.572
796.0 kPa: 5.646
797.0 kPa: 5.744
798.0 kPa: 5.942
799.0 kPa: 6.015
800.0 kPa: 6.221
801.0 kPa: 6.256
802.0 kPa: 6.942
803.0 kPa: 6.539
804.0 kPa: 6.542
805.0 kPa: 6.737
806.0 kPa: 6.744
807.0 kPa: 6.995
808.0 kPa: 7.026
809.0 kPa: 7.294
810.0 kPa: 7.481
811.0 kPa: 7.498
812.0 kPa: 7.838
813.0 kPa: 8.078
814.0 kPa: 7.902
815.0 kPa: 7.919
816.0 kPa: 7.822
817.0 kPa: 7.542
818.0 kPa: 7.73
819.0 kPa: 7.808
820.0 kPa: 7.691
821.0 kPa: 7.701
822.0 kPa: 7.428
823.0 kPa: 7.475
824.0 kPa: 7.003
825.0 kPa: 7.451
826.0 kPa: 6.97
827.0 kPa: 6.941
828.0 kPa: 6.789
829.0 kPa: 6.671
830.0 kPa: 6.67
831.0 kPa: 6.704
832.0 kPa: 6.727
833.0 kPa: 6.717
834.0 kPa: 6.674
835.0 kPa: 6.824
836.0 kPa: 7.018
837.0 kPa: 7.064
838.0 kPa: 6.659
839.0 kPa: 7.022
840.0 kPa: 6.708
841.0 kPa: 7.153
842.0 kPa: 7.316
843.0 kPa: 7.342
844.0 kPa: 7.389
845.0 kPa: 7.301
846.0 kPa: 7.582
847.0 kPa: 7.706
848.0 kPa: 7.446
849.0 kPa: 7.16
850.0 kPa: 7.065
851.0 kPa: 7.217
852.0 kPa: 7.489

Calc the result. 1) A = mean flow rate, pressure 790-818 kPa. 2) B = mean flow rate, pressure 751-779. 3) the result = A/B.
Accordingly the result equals 1.13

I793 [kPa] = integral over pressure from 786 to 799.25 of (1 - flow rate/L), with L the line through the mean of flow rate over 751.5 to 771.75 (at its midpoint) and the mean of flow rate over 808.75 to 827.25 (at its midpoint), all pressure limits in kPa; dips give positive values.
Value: 3.9 kPa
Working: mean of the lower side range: 6.24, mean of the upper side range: 7.57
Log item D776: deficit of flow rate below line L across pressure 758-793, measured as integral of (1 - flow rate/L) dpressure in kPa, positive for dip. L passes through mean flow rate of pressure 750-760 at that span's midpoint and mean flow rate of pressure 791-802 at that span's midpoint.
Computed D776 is 7.6 kPa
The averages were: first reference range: 6.55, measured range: 4.85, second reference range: 5.75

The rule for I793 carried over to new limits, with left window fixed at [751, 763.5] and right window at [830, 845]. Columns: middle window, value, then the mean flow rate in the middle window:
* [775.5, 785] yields 4.3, 3.66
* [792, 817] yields 0.2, 6.73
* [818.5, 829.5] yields -0.6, 7.27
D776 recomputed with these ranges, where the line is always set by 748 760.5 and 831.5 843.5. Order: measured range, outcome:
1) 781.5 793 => 5.0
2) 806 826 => -2.1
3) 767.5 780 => 3.1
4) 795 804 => 0.8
